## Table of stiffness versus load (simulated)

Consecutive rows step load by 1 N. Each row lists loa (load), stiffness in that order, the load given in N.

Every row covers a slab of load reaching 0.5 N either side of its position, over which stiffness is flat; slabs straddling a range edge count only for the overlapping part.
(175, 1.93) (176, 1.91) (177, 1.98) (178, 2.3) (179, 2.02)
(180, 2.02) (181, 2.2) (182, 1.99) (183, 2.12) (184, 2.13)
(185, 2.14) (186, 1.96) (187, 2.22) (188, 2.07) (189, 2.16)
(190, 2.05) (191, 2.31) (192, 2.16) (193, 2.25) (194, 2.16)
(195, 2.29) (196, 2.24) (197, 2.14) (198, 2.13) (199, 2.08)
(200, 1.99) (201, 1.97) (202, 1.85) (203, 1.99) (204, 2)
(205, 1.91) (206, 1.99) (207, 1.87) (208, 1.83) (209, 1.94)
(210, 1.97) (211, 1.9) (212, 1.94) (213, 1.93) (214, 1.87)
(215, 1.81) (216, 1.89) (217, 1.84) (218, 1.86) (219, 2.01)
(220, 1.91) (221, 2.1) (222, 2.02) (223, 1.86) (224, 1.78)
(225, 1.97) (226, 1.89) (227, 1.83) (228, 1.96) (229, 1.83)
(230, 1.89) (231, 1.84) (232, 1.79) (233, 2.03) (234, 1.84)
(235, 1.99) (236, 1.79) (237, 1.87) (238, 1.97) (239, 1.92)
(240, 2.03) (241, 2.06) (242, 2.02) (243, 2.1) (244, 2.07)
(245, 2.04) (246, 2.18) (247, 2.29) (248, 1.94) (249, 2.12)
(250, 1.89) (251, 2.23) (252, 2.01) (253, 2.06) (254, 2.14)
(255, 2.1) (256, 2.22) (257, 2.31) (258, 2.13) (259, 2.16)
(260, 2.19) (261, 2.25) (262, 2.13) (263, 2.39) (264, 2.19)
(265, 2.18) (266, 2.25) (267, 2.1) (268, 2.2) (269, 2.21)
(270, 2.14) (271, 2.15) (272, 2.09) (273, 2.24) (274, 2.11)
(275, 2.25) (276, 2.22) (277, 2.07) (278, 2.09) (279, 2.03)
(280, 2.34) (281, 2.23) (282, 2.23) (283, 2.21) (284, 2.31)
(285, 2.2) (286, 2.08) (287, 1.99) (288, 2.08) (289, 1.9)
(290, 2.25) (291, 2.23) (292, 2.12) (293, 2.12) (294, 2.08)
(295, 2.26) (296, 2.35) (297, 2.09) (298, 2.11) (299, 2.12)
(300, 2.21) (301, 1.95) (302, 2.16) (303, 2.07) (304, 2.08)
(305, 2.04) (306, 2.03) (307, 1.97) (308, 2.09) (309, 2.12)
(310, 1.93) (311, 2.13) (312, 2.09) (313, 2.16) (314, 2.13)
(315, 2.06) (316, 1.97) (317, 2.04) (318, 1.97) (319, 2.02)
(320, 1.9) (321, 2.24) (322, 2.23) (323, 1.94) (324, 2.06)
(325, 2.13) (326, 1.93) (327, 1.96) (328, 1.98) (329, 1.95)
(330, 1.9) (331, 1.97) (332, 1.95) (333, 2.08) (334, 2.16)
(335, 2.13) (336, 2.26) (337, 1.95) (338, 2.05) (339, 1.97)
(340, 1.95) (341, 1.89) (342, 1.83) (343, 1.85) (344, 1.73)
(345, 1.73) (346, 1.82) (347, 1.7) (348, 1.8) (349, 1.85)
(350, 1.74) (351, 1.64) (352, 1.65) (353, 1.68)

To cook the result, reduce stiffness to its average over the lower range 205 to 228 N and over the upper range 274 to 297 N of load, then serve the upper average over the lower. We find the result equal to 1.13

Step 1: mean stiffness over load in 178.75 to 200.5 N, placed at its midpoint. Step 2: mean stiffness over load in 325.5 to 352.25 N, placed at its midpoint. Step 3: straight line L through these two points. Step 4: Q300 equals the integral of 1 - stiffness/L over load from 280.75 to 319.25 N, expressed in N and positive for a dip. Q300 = -2.8 N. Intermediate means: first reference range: 2.13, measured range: 2.11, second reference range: 1.91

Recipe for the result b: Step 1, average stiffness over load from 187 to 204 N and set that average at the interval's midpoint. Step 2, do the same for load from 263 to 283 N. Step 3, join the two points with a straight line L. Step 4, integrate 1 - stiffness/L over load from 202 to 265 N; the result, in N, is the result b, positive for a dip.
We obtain 4.39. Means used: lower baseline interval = 2.11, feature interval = 2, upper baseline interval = 2.18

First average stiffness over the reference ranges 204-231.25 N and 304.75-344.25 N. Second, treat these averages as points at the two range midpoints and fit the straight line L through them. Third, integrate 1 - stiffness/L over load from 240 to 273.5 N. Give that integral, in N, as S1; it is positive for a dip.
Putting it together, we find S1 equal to -3.3 N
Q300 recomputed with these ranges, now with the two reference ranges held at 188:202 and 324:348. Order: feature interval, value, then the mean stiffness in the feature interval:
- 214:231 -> 1.61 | 1.9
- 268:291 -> -1.52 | 2.16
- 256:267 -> -0.89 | 2.21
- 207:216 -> 0.92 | 1.9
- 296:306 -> -0.53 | 2.1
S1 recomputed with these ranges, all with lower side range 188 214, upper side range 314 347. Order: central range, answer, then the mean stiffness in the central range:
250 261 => -0.71 N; 2.15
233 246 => 0.25 N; 1.98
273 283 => -0.86 N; 2.18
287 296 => -0.60 N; 2.13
